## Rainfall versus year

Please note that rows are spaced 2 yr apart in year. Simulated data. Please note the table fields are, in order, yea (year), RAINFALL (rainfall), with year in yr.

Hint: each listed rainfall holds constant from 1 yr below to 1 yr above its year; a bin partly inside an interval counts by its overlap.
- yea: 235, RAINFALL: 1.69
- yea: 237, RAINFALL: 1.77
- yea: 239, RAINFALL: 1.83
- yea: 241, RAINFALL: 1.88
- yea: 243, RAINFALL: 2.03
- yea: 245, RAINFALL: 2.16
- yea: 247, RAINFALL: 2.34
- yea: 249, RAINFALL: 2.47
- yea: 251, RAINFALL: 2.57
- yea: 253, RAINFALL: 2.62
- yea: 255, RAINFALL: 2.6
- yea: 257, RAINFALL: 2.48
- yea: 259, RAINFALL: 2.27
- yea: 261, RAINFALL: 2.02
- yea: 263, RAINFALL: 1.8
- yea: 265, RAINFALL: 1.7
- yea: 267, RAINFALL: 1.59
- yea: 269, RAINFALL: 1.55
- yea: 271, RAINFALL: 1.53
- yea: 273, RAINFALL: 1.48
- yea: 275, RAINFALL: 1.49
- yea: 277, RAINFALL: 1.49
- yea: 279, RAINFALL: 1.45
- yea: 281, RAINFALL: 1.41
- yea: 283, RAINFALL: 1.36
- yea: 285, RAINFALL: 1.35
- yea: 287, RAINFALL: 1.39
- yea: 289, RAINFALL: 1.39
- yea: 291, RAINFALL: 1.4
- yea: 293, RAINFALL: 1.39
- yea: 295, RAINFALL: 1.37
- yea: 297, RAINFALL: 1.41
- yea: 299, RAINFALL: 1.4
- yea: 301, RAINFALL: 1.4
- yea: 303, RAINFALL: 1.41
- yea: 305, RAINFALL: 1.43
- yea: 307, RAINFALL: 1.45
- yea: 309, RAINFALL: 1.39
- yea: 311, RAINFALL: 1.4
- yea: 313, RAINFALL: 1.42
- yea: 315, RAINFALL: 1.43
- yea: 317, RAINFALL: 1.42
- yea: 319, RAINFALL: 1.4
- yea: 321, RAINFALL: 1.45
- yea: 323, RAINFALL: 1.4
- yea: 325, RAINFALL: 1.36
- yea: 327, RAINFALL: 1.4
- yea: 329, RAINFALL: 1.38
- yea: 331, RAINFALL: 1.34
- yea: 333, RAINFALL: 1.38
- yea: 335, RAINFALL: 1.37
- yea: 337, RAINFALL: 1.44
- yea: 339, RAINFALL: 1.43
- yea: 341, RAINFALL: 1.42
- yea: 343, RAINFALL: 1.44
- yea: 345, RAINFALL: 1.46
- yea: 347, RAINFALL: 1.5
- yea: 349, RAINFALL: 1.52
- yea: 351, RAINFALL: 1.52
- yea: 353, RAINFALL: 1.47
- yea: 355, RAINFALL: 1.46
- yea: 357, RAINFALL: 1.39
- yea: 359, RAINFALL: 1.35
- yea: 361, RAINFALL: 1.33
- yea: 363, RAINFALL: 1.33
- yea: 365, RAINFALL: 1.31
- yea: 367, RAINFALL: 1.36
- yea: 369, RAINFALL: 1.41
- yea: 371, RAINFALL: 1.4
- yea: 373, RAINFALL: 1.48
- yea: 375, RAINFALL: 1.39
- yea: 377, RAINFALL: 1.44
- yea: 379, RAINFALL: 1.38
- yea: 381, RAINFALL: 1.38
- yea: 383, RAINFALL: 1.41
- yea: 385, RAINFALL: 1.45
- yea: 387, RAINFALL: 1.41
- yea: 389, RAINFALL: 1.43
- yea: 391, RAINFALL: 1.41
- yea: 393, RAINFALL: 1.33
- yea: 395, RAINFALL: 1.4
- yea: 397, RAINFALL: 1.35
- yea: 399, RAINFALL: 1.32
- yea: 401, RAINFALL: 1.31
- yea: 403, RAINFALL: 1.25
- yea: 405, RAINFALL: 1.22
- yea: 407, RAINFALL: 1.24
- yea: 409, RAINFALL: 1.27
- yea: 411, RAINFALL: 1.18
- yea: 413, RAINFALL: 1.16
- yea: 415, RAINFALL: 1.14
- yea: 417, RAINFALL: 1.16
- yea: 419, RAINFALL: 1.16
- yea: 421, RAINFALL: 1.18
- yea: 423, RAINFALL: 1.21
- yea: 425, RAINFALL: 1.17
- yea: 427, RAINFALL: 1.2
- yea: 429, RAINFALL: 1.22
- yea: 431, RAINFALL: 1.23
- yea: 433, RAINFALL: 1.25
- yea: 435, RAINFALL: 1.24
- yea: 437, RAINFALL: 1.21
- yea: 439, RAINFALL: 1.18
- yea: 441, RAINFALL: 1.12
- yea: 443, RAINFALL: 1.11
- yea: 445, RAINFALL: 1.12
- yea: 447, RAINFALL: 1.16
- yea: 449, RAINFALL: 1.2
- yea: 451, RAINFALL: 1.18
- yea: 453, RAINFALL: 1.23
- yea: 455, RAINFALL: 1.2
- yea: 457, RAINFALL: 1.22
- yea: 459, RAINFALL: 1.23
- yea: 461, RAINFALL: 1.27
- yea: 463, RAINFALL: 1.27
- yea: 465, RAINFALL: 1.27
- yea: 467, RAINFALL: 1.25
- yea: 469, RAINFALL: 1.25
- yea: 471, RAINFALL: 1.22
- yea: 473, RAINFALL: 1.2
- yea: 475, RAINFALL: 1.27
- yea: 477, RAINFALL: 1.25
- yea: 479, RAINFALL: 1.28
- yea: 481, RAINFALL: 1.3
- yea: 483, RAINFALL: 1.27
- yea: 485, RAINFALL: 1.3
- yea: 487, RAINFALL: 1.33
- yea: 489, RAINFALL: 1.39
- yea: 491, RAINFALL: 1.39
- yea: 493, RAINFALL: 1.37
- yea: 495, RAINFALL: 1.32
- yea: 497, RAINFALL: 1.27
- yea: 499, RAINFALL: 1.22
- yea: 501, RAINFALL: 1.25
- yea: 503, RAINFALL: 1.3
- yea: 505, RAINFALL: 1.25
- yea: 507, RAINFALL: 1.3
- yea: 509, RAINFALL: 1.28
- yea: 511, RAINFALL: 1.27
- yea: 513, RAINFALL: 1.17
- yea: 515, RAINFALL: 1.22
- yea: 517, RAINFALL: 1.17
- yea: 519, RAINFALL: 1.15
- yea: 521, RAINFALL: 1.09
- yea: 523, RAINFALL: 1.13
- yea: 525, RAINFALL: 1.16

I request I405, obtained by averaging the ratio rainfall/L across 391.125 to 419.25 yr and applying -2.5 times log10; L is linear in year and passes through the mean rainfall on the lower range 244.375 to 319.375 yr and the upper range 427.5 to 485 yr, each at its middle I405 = 0.08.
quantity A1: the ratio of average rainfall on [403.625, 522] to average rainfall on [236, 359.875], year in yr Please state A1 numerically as 0.8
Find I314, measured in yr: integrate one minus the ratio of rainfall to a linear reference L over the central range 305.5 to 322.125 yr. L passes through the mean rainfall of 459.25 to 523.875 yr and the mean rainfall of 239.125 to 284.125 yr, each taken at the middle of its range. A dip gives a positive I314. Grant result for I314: 3.3 yr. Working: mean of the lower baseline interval 1.92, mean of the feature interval 1.42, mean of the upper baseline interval 1.26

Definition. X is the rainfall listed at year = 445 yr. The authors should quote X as 1.12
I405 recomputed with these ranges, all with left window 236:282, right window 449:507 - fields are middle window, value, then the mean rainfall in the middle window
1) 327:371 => 0.18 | 1.41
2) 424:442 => 0.17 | 1.2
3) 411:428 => 0.23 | 1.17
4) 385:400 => 0.11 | 1.38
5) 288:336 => 0.26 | 1.4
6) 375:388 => 0.11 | 1.41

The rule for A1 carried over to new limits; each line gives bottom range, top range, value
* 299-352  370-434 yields 0.91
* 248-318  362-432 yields 0.79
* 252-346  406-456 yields 0.77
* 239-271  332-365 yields 0.67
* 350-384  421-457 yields 0.85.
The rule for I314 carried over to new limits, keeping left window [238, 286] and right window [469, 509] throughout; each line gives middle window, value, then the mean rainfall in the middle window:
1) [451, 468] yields 1.58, 1.24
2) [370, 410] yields 4.88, 1.36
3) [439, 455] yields 2.69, 1.16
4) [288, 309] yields 4.59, 1.4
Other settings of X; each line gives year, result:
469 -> 1.25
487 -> 1.33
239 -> 1.83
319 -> 1.4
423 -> 1.21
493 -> 1.37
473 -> 1.2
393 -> 1.33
